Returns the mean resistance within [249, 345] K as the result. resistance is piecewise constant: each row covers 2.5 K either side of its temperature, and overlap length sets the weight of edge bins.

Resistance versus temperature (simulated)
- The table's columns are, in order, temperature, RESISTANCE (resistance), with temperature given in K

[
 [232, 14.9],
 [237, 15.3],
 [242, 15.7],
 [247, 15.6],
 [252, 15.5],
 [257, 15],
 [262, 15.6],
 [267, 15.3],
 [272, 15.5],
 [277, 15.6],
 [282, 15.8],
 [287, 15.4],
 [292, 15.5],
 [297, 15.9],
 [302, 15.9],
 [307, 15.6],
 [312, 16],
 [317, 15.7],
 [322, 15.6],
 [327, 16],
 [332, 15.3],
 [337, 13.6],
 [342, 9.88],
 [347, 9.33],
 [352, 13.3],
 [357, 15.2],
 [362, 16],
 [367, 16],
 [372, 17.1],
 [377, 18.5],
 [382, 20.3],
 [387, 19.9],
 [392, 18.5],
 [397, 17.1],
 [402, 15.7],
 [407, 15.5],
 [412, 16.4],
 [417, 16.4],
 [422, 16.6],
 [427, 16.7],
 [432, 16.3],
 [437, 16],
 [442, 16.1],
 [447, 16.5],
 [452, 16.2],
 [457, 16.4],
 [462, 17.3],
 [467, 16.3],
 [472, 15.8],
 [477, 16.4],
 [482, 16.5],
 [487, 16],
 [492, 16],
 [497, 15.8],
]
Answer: 15.2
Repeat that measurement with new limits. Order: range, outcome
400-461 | 16.3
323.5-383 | 14.9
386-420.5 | 16.9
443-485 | 16.4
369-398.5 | 18.6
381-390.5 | 19.9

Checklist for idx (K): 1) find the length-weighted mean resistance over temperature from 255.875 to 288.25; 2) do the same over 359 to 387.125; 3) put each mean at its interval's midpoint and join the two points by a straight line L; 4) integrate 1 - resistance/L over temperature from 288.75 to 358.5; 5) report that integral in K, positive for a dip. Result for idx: 8.8 K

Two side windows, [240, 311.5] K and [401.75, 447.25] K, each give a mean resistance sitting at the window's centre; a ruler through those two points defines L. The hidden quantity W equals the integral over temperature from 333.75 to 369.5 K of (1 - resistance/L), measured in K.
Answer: 5.71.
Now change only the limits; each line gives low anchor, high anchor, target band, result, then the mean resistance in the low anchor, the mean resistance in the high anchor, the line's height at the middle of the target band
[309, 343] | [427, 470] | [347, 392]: -3.8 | 14.8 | 16.4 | 15.4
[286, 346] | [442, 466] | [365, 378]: -1.3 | 14.9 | 16.5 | 15.5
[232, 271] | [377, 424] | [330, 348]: 4.8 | 15.4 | 17.4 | 16.6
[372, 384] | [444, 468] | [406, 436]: 2.1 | 18.9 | 16.5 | 17.6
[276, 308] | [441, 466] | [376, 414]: -3.6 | 15.7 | 16.5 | 16.2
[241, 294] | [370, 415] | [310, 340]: 2.2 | 15.5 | 17.7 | 16.5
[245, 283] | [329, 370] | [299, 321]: -2.0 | 15.5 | 13.6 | 14.5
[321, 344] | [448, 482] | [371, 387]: -4.4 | 14.1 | 16.4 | 14.9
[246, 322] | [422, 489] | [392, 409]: -0.4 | 15.6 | 16.4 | 16.1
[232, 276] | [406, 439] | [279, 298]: 0.0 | 15.4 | 16.3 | 15.6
